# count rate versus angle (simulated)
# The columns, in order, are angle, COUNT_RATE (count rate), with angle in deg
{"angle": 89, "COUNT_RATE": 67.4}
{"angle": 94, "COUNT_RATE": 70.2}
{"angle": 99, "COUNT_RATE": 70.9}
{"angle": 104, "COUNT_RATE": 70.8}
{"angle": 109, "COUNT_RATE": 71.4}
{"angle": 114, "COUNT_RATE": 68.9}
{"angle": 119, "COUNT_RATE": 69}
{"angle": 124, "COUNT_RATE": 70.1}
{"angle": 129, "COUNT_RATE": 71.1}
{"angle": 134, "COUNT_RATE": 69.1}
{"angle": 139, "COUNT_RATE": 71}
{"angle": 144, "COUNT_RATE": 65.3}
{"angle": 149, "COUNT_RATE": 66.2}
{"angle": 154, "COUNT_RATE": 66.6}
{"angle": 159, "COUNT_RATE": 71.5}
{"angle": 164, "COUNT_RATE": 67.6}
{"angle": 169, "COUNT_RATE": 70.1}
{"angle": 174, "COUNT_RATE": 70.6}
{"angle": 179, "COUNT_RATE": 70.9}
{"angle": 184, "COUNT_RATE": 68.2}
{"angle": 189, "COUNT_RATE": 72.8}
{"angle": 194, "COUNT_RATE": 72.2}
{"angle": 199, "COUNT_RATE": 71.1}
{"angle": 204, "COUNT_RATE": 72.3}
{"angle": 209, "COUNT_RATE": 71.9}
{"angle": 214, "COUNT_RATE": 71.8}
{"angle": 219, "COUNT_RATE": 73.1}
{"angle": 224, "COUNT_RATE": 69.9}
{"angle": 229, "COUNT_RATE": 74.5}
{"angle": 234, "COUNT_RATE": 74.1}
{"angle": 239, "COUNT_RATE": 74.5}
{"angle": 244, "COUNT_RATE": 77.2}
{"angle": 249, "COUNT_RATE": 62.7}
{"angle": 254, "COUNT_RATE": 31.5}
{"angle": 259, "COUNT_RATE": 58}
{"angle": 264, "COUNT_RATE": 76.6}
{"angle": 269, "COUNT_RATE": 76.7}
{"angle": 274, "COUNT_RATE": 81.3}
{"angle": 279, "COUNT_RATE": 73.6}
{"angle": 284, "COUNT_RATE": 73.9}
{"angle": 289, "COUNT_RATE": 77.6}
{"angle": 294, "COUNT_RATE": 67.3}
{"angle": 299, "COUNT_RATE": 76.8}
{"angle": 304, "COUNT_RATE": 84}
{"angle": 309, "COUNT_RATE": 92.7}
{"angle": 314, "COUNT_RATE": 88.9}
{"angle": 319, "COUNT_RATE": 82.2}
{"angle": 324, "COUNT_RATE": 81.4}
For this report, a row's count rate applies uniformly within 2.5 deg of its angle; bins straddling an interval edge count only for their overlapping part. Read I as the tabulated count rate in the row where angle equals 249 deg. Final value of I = 62.7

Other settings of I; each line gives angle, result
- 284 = 73.9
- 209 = 71.9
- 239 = 74.5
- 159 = 71.5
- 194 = 72.2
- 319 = 82.2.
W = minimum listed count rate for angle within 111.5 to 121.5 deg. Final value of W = 68.9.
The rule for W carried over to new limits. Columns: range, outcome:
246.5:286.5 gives 31.5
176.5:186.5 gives 68.2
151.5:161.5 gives 66.6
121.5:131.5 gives 70.1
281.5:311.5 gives 67.3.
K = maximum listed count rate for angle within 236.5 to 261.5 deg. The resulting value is 77.2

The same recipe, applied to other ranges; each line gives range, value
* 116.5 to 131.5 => 71.1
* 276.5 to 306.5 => 84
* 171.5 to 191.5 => 72.8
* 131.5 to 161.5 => 71.5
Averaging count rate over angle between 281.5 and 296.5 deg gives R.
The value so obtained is 72.9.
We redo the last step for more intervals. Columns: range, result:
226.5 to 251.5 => 72.6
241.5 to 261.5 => 57.4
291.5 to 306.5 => 76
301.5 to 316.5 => 88.5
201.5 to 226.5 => 71.8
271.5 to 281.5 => 77.5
